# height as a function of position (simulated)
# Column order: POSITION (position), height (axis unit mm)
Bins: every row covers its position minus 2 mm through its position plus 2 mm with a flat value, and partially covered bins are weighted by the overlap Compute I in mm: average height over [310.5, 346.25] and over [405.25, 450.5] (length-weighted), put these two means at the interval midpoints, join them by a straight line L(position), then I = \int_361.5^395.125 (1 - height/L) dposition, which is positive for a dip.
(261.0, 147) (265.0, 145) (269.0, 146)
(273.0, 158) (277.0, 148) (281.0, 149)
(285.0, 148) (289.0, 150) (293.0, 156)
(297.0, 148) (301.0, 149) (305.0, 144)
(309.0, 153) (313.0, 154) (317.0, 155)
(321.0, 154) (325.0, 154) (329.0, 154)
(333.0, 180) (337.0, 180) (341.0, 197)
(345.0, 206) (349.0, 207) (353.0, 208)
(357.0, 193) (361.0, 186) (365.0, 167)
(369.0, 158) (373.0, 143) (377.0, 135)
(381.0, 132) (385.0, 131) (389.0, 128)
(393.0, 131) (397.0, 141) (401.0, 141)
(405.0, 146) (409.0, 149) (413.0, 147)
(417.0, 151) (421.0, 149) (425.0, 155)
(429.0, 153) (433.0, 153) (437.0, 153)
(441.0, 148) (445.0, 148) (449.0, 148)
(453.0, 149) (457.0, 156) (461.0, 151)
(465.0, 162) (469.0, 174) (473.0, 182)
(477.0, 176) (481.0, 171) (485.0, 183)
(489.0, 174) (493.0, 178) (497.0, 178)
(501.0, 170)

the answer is 3.6 mm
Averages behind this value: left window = 169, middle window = 143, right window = 150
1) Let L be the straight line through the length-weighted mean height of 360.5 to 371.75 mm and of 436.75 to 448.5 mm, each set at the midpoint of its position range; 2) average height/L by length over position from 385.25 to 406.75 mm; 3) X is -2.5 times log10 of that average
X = 0.17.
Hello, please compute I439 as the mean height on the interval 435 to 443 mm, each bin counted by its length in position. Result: 150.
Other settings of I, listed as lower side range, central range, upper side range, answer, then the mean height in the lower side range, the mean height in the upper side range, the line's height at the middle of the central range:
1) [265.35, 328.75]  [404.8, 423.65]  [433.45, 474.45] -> 0.8 mm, 151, 157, 155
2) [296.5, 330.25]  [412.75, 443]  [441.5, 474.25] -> 1.0 mm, 152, 158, 156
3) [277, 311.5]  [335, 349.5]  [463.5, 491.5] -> -3.7 mm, 150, 175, 156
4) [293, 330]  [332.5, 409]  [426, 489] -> -3.8 mm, 152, 161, 155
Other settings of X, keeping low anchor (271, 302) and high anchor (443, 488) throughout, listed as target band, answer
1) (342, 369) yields -0.23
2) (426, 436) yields 0.06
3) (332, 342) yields -0.20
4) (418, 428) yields 0.06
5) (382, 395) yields 0.21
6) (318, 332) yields -0.02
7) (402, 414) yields 0.09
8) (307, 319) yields -0.01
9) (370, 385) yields 0.15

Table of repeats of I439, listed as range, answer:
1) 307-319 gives 154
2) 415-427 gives 152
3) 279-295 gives 151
